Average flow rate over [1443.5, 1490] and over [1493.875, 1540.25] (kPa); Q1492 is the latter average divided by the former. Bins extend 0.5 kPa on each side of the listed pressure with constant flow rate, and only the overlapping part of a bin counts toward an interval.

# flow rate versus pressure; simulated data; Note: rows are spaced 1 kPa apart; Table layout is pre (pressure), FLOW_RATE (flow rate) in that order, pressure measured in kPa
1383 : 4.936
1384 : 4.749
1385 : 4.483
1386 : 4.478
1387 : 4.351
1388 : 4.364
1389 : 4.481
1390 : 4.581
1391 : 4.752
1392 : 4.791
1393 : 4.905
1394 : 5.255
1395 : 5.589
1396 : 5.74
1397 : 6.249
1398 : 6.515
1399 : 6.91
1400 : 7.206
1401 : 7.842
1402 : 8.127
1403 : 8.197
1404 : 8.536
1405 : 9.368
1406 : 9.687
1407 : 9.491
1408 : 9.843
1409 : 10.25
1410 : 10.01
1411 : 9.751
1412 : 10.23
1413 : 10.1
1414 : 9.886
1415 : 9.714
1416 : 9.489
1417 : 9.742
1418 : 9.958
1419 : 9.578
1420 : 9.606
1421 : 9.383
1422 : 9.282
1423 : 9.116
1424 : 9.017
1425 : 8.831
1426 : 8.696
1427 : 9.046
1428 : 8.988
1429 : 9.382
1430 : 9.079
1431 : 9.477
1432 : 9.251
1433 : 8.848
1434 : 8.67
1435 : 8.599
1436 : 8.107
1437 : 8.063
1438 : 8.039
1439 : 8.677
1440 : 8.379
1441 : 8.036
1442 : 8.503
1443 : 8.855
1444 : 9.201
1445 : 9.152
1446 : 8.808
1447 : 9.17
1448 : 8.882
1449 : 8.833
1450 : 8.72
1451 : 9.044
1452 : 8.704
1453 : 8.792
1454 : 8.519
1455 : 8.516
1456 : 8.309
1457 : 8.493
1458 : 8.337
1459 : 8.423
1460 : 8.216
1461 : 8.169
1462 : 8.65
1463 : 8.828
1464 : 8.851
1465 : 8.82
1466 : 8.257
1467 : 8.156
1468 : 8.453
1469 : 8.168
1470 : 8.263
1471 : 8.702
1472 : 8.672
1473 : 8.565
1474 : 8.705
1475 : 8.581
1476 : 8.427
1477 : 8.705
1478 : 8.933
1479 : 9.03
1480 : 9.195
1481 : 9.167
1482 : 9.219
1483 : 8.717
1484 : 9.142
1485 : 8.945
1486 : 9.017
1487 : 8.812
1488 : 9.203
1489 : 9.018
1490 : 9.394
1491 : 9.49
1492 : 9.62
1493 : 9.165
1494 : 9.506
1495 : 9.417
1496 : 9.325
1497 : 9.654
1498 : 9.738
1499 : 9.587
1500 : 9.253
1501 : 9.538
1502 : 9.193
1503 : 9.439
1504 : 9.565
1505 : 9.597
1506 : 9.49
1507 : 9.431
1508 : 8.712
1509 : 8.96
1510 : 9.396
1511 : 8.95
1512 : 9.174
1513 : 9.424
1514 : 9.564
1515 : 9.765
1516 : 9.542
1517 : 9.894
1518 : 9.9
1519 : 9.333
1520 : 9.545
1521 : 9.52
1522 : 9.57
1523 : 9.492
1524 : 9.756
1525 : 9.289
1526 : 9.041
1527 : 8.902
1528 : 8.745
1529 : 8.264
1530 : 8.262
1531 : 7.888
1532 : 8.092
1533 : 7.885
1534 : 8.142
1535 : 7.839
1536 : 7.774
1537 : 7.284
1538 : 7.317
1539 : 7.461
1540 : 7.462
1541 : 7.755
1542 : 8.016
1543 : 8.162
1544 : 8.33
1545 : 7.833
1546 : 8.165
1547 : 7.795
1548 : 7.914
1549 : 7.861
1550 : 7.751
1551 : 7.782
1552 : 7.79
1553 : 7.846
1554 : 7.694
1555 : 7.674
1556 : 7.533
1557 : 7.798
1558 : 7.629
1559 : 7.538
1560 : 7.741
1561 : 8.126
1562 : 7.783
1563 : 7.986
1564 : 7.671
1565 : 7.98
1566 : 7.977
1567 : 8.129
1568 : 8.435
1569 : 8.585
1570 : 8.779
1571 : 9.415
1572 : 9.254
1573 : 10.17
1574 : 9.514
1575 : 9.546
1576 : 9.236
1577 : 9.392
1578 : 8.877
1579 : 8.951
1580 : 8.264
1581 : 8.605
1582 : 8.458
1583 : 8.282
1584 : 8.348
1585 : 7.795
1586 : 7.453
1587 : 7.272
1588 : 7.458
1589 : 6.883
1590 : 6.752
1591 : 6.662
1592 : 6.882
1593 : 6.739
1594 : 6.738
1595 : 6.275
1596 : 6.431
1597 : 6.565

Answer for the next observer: 1.03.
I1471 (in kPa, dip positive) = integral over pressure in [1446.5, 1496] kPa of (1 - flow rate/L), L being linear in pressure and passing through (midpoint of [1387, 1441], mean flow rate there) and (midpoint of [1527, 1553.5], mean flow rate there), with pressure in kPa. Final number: -4.4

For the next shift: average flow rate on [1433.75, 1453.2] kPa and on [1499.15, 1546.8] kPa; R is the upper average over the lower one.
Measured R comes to 1.0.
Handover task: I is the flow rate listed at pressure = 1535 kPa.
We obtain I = 7.839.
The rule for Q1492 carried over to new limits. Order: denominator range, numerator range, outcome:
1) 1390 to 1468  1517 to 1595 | 0.96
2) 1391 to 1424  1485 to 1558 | 1.04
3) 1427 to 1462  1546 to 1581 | 0.96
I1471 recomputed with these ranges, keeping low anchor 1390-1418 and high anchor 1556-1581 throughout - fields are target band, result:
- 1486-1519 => -4.21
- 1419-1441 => -2.05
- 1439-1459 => -1.25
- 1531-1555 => 1.76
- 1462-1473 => -0.39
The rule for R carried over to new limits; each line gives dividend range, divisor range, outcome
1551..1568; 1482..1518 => 0.84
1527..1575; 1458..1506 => 0.90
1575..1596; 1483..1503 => 0.84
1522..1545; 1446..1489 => 0.95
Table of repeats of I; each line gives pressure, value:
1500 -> 9.253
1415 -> 9.714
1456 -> 8.309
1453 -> 8.792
